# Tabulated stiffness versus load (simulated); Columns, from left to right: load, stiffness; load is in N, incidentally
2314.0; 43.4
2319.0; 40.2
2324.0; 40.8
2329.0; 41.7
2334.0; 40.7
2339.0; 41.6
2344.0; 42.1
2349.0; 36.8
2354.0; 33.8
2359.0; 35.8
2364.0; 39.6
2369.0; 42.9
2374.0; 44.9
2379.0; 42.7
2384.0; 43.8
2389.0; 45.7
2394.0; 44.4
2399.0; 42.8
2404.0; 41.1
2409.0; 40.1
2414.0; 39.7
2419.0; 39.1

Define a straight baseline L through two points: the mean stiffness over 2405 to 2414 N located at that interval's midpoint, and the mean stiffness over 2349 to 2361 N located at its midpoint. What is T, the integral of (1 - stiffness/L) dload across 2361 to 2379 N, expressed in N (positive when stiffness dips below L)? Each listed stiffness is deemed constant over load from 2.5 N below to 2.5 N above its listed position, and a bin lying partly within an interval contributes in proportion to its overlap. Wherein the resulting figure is -2.8 N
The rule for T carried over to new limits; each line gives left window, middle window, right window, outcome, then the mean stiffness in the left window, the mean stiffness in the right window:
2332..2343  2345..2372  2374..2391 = 2.8 N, 41.3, 44.1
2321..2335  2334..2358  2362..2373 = 1.6 N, 41.1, 41.8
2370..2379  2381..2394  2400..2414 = -0.6 N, 44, 40.7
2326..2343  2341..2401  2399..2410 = 0.0 N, 41.4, 41.2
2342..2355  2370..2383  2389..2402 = -0.7 N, 37.8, 43.9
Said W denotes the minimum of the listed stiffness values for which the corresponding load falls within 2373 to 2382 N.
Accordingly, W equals 42.7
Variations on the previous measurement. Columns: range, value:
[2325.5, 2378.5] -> 33.8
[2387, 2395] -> 44.4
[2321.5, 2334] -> 40.7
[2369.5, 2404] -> 41.1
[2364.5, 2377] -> 42.9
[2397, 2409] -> 40.1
